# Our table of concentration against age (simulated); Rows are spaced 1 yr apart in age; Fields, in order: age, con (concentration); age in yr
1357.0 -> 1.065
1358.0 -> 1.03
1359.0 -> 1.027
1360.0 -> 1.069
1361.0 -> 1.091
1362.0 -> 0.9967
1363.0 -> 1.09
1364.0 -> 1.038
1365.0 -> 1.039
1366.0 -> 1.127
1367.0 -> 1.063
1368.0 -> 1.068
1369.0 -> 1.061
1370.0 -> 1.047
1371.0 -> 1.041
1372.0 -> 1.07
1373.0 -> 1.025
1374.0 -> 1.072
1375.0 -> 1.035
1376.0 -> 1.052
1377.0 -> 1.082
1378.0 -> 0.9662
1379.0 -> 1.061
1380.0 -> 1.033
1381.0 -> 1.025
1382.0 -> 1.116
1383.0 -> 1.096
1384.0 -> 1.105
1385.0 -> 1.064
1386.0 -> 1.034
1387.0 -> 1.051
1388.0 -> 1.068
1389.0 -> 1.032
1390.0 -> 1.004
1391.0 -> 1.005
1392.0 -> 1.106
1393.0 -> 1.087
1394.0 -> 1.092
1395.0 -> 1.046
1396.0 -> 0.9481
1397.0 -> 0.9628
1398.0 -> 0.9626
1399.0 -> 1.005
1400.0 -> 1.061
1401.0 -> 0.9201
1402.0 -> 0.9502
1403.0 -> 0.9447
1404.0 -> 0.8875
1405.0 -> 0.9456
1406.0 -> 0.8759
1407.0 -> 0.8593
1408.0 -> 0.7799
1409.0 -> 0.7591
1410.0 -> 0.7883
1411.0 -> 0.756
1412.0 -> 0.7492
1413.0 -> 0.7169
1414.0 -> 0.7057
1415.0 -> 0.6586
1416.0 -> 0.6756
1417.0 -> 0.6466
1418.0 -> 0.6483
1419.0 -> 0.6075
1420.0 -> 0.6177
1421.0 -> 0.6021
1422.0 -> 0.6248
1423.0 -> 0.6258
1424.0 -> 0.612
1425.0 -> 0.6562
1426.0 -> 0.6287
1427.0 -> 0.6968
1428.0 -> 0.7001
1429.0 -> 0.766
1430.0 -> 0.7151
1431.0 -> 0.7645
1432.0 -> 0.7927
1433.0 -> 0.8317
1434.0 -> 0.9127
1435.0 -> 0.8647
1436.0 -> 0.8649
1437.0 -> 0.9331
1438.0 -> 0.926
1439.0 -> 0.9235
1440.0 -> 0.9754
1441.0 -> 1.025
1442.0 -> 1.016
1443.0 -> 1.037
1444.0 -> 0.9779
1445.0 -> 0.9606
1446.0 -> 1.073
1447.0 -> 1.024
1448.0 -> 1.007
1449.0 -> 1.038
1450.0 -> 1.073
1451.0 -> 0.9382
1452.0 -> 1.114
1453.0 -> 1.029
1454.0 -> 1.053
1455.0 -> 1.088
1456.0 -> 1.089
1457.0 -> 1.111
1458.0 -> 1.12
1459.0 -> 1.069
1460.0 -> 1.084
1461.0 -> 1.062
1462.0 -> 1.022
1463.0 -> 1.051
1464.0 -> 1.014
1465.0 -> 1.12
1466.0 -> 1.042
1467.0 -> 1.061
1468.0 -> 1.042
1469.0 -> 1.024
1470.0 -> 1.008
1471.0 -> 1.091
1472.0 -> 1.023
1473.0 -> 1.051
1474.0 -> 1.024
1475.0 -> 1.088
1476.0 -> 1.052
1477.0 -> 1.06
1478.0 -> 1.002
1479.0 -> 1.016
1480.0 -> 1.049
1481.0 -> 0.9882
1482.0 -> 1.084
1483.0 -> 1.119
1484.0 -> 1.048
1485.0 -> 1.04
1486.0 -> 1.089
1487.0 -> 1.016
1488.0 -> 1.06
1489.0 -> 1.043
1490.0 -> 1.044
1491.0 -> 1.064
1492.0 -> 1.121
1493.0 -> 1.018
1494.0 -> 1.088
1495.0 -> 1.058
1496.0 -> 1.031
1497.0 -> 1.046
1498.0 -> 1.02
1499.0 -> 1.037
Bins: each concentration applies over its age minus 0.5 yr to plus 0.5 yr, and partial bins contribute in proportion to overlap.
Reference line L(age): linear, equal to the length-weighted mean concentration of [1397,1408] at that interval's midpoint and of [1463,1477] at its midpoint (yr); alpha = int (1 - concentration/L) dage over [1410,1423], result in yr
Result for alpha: 3.9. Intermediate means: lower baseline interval 0.935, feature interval 0.67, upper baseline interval 1.05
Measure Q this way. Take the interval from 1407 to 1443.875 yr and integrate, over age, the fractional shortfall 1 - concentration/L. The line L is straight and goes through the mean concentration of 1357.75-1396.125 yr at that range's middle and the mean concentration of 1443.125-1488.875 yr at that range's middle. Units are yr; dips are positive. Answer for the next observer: 9.9 yr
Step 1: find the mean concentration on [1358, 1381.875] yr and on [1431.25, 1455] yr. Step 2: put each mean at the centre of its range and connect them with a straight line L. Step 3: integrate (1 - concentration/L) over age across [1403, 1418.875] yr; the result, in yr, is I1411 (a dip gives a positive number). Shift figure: 3.83 yr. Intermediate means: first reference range 1.05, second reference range 0.974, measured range 0.766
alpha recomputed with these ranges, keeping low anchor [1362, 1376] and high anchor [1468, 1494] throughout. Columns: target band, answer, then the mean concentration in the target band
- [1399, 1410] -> 1.6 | 0.898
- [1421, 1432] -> 3.9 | 0.681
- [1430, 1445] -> 2.0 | 0.912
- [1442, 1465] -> 0.1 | 1.05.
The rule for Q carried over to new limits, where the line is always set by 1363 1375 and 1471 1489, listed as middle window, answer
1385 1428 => 8.6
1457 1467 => -0.2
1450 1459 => -0.1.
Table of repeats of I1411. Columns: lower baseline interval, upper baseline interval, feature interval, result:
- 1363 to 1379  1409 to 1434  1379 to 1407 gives -3.62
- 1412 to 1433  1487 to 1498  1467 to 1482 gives -1.30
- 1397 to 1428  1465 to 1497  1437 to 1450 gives -1.49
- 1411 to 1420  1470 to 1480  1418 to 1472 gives -3.78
